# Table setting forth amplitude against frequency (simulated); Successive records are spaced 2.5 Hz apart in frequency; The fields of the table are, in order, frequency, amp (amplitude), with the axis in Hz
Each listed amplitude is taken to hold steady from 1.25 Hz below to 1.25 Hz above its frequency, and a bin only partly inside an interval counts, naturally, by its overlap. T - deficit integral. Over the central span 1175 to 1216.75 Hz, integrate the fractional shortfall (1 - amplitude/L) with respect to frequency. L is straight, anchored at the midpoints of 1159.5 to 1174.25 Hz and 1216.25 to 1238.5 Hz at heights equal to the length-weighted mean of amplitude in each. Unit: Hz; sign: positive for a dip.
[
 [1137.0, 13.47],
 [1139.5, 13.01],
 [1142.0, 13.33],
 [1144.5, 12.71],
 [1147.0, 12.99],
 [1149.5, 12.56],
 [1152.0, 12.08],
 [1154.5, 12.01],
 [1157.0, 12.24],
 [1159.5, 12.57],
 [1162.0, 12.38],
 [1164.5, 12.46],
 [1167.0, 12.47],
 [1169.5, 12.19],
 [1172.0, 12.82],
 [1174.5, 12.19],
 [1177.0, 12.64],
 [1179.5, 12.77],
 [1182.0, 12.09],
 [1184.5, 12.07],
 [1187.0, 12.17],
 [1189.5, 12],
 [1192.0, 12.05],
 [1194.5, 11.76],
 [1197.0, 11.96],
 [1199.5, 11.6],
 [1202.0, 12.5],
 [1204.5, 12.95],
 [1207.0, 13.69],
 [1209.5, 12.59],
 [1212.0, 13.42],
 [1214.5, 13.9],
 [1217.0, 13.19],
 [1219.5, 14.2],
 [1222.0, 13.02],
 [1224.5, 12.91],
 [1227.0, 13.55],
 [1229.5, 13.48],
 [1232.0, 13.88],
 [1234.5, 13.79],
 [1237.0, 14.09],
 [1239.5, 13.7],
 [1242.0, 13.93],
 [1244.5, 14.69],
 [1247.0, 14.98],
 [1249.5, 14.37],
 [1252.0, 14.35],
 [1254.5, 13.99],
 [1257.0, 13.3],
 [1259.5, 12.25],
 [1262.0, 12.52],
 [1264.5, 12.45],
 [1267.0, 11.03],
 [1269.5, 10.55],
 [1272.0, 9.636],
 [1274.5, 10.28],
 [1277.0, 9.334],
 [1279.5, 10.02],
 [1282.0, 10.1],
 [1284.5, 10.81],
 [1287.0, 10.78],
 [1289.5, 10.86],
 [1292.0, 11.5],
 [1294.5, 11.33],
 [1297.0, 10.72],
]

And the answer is 1.53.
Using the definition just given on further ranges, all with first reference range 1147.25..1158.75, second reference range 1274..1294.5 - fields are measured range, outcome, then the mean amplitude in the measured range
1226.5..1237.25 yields -2.40 Hz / 13.7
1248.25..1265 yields -3.78 Hz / 13.4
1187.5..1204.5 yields -0.49 Hz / 12.1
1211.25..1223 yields -2.19 Hz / 13.6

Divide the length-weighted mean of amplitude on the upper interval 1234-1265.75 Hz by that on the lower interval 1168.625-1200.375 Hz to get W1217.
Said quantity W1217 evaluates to 1.13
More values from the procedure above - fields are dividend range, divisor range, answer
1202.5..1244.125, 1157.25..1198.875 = 1.10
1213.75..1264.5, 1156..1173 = 1.10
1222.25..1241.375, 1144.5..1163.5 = 1.10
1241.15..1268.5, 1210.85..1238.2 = 0.99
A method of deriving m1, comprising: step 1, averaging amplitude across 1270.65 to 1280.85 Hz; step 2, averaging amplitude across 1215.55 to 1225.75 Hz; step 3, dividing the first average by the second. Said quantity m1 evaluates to 0.74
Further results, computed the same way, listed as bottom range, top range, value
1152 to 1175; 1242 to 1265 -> 1.11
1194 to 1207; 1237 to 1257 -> 1.15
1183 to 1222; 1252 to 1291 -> 0.89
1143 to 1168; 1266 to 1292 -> 0.83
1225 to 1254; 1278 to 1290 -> 0.75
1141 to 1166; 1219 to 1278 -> 1.03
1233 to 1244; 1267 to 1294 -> 0.75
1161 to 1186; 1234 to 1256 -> 1.15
